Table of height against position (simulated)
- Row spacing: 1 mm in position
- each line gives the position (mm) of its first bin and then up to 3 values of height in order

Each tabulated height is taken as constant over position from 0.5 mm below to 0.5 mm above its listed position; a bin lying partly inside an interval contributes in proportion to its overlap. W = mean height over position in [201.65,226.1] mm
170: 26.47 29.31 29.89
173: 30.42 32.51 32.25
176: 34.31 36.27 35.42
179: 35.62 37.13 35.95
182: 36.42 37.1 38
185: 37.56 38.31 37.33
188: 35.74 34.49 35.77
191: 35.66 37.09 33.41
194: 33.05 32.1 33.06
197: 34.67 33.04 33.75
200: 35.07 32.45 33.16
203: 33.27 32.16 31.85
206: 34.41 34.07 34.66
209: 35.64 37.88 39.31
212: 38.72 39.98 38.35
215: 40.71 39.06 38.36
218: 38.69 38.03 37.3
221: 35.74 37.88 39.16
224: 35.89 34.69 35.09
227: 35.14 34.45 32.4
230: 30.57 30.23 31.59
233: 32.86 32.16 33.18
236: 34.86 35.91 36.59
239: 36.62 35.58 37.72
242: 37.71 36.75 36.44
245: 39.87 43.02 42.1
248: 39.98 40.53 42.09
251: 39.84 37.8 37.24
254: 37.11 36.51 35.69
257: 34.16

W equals 36.6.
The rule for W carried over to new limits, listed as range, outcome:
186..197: 34.9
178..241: 35.5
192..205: 33.4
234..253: 38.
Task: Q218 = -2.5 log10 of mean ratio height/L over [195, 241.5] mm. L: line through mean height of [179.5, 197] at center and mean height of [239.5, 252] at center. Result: 0.07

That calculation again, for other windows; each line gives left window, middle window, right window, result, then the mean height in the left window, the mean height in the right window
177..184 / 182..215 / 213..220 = 0.064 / 36.4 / 38.8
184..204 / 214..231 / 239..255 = 0.016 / 34.7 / 38.8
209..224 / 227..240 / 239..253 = 0.154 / 38.3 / 39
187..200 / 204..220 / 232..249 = -0.051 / 34.5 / 36.9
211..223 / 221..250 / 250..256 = 0.060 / 38.5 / 37.9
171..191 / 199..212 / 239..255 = 0.057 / 35.1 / 38.8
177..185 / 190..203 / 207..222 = 0.099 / 36.6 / 37.9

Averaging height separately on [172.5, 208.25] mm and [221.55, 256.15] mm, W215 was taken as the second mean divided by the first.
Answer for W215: 1.05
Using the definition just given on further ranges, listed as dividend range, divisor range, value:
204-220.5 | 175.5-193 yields 1.02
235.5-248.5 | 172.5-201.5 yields 1.08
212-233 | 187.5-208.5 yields 1.06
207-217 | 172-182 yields 1.11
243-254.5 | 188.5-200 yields 1.15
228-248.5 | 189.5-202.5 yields 1.05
